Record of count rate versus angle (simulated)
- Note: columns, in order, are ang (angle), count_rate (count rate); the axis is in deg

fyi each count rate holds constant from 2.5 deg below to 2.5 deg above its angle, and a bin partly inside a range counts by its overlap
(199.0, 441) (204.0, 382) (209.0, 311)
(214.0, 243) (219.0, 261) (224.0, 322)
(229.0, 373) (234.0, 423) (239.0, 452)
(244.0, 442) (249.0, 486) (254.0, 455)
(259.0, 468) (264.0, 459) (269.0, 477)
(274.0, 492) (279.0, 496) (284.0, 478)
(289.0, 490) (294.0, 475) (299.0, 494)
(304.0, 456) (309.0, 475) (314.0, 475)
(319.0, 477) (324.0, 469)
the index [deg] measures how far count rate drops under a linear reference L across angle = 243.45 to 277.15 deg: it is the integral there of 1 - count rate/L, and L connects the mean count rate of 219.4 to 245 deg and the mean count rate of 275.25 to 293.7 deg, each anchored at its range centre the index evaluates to -2.3 deg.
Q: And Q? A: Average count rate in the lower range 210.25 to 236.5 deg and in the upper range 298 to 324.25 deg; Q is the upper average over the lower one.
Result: 1.5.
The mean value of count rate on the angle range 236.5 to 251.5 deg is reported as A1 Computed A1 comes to 460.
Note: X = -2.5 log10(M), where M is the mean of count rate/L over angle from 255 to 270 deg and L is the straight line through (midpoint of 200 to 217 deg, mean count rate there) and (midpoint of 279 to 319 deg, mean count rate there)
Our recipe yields -0.12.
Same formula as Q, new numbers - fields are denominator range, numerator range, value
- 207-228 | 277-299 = 1.67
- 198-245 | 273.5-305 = 1.34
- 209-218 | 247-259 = 1.77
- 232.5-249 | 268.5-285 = 1.09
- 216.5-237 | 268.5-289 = 1.40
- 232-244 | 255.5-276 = 1.08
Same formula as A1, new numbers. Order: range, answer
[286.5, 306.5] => 479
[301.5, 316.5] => 469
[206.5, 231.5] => 302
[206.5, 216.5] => 277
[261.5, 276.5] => 476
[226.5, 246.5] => 422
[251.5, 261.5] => 462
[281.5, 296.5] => 481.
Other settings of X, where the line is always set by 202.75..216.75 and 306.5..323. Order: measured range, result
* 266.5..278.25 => -0.19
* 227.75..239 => -0.20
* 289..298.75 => -0.10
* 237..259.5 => -0.24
